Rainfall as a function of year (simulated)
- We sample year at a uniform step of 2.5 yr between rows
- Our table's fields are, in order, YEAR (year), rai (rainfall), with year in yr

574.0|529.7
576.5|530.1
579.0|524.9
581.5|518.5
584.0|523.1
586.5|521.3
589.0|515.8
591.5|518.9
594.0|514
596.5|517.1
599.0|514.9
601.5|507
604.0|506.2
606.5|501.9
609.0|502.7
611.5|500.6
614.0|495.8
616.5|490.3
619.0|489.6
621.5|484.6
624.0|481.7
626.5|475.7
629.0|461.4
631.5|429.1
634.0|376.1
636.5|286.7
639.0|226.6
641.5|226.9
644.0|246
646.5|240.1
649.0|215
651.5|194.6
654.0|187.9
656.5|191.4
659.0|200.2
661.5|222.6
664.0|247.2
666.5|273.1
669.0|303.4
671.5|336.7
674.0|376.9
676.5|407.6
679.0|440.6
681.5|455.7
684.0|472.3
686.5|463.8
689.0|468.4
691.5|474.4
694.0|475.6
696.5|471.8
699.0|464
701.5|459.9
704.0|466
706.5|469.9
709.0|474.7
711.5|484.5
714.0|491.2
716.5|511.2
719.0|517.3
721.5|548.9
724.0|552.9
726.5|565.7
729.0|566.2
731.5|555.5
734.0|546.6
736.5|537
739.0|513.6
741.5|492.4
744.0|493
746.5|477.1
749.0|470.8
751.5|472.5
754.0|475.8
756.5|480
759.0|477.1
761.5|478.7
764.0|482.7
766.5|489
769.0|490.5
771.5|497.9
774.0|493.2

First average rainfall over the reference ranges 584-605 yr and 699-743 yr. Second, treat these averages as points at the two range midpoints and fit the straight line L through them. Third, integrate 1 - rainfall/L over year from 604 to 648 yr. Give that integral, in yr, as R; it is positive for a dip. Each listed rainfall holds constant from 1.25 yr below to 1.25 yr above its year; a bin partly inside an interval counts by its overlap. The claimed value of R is 9.07 yr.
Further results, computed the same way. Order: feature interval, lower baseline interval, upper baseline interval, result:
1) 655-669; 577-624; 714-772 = 7.6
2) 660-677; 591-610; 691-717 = 6.4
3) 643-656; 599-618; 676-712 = 7.2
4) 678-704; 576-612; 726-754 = 2.5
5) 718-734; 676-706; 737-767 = -2.6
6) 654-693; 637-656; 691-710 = 0.3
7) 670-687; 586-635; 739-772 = 2.4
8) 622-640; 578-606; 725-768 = 4.1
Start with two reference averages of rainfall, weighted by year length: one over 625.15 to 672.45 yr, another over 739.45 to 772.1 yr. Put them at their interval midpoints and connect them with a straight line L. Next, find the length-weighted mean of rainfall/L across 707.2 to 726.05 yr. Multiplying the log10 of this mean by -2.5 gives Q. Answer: -0.243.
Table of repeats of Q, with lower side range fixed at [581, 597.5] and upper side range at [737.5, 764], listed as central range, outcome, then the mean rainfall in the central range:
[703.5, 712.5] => 0.04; 474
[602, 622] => 0.03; 497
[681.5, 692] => 0.07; 468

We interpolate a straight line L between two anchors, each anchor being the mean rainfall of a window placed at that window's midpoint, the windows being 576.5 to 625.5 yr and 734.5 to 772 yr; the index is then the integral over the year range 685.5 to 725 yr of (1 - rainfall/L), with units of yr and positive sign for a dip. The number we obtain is 0.6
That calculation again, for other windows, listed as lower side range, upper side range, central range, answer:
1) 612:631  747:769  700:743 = -3.1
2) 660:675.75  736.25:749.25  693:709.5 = -3.6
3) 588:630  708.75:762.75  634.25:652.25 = 9.3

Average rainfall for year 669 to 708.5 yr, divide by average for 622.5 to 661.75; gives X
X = 1.5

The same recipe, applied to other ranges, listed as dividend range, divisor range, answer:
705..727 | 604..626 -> 1.03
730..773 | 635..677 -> 1.94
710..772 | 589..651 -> 1.19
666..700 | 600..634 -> 0.88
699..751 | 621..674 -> 1.70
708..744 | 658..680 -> 1.68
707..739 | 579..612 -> 1.03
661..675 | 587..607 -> 0.58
